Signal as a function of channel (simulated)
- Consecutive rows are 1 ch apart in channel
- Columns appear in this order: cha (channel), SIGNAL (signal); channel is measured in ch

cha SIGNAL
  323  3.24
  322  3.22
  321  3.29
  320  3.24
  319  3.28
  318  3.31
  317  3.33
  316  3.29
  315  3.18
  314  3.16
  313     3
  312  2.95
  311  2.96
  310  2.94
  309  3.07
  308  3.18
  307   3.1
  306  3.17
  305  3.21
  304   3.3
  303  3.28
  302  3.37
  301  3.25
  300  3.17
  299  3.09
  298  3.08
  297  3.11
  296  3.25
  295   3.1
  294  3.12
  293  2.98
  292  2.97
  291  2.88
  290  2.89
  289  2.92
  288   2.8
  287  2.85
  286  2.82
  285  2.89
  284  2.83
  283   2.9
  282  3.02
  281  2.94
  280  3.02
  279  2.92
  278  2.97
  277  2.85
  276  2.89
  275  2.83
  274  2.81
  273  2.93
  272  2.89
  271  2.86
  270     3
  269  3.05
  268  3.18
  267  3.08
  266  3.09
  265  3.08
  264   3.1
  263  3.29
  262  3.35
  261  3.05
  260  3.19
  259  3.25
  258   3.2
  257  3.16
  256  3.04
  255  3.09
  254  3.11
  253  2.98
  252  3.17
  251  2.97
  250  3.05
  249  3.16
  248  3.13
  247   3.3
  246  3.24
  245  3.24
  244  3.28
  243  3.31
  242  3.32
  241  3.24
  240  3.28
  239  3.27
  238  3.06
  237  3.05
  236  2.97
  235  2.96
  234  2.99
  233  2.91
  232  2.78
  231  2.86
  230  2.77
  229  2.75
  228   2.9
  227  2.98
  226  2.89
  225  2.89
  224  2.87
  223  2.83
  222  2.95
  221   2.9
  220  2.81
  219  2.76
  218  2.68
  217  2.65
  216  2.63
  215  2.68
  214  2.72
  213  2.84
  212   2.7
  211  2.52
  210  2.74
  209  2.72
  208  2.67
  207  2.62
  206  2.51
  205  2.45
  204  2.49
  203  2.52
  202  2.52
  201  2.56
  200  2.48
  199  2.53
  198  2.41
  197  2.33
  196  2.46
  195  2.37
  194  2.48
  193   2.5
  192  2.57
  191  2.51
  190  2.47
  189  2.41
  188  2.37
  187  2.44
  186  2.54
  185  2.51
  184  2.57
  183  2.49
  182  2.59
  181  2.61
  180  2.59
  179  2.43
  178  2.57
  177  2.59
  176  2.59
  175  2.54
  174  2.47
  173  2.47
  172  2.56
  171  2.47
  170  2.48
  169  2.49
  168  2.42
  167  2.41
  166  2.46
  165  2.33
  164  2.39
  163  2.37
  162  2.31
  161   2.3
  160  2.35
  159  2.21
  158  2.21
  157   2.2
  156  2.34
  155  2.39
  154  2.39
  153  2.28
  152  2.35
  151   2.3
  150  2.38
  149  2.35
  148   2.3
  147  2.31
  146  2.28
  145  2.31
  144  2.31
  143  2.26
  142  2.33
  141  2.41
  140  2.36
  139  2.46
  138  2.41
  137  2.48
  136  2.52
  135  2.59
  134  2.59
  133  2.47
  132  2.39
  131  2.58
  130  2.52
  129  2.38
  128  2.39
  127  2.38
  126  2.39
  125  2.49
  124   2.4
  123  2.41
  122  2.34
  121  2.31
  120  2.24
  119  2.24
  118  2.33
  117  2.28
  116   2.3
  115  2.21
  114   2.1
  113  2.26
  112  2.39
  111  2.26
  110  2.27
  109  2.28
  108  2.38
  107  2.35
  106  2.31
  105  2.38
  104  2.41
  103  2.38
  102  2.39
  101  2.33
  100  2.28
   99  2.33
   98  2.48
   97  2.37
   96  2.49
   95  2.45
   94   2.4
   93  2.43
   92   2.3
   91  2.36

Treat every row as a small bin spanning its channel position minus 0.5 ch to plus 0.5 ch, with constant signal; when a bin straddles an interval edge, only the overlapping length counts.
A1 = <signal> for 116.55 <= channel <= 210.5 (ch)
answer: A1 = 2.44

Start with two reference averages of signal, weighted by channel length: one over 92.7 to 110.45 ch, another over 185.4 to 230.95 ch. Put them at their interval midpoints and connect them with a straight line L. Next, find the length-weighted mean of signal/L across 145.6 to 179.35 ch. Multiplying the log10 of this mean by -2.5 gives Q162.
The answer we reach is 0.058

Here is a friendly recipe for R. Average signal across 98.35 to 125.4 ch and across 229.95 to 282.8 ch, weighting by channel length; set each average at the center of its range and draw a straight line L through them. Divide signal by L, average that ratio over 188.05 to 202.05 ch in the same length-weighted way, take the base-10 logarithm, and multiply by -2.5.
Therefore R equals 0.118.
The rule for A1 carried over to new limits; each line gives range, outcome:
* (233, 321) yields 3.09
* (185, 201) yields 2.46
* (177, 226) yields 2.6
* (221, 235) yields 2.88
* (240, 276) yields 3.11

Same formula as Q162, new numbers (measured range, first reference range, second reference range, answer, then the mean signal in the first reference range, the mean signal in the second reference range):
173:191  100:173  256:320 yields 0.03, 2.36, 3.06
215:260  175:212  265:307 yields -0.10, 2.52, 3.02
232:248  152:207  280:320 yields -0.14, 2.45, 3.08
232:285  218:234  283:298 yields -0.06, 2.86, 2.96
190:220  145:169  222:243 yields 0.07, 2.33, 2.99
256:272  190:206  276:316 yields -0.10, 2.48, 3.04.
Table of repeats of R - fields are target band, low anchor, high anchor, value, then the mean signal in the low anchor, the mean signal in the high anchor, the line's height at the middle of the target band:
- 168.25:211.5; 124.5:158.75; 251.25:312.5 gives 0.04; 2.38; 3.05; 2.61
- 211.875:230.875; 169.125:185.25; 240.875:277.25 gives 0.01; 2.53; 3.1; 2.84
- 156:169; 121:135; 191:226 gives 0.08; 2.44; 2.63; 2.52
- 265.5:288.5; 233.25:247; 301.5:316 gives 0.08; 3.17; 3.14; 3.15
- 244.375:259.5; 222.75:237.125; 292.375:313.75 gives -0.06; 2.89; 3.13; 2.96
